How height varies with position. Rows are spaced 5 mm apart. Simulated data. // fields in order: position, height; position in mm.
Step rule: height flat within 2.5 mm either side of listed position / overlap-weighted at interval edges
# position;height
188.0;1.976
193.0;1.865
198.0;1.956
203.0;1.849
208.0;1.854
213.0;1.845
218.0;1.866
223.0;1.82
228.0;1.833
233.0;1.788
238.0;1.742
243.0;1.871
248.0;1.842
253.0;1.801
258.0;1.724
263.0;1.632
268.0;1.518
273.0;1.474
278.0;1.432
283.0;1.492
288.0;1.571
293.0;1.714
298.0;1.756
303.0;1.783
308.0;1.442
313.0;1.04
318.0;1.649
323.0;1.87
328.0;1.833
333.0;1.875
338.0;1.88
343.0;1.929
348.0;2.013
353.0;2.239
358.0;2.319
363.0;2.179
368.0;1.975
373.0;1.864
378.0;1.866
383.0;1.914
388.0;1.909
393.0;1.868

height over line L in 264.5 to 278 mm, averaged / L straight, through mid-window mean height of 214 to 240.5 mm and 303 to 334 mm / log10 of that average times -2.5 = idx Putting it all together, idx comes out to 0.15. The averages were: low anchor 1.81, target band 1.49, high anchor 1.62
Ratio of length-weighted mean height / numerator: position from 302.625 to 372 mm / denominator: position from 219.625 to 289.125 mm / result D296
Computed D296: 1.1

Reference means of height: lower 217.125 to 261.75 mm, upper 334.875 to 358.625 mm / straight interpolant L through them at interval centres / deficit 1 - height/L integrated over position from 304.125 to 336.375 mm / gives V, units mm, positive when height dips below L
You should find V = 5.8 mm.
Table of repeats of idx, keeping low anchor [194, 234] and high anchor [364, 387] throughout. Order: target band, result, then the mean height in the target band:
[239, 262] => 0.05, 1.79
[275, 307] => 0.17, 1.61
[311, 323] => 0.28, 1.47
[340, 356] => -0.08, 2.06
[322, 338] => 0.02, 1.86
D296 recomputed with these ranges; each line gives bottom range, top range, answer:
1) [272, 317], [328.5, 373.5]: 1.33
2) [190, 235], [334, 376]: 1.10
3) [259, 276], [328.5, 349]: 1.23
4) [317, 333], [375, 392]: 1.05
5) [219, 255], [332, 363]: 1.14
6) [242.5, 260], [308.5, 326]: 0.84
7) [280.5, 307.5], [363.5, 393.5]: 1.17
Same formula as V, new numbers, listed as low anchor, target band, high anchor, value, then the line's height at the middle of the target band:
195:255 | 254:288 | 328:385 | 6.0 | 1.89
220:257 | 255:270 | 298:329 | 1.0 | 1.74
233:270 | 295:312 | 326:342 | 2.0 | 1.82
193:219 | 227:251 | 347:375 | 1.4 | 1.92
